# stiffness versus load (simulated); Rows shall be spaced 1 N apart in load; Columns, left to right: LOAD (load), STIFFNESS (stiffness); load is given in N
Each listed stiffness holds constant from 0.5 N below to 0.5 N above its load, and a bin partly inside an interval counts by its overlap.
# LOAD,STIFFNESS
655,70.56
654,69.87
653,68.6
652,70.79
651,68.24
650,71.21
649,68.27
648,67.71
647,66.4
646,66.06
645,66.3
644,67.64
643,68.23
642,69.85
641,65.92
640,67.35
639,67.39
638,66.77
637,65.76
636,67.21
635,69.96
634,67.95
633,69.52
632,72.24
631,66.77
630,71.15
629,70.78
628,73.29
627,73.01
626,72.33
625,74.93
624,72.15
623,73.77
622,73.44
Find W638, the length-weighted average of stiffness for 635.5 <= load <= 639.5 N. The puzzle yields 66.8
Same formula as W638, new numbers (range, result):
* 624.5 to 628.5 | 73.4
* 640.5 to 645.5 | 67.6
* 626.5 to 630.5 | 72.1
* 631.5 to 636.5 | 69.4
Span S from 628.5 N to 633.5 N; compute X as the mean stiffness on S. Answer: 70.1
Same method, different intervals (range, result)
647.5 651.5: 68.9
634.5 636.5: 68.6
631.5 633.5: 70.9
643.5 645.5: 67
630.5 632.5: 69.5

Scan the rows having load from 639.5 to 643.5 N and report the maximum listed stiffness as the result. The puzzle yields 69.85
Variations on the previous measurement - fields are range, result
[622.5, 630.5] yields 74.93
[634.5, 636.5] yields 69.96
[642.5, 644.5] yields 68.23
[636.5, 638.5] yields 66.77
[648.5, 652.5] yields 71.21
